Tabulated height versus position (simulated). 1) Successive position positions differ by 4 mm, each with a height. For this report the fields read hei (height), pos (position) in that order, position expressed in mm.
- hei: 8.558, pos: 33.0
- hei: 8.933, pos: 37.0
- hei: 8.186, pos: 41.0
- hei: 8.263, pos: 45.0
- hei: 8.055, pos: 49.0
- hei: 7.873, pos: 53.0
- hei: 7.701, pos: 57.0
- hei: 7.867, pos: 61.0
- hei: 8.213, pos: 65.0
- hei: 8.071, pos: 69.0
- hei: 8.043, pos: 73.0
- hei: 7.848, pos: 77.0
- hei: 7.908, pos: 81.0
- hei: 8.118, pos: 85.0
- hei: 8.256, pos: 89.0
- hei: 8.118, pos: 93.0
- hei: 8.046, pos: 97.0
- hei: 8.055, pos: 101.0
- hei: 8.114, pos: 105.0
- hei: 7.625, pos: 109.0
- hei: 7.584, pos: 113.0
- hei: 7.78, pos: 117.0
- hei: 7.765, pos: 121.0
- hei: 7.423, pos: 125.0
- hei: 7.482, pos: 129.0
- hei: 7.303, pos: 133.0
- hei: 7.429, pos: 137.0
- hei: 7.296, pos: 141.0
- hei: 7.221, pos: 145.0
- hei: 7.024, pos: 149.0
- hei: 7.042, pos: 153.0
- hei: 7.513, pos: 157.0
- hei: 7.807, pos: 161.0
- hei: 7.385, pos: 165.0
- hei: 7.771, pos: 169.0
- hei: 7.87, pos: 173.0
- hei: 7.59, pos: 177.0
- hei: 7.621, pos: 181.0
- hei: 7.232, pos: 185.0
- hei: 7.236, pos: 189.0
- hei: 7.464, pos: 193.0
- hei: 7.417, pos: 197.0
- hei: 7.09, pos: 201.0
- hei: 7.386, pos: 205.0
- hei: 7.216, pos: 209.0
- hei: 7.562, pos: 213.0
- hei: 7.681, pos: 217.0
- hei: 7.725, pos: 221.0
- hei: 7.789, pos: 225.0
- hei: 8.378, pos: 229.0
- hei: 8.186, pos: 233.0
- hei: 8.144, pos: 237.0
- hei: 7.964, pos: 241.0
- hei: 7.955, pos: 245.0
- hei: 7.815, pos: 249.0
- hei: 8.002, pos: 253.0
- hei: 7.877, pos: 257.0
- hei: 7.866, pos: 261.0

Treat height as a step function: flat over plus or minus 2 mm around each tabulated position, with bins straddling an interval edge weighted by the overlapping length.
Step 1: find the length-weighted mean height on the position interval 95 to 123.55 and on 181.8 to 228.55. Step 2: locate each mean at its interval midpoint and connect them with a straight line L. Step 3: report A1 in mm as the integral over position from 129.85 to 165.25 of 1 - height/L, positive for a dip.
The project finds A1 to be 1.6 mm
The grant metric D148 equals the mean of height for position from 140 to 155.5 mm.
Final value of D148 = 7.15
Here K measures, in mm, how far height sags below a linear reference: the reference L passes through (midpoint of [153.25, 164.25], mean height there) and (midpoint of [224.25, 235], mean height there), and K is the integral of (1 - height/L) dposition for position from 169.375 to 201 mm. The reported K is 1.1 mm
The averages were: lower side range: 7.53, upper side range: 8.16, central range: 7.48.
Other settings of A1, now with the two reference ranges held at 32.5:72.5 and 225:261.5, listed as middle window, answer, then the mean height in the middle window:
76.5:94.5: 0.1 mm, 8.06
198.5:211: 1.3 mm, 7.24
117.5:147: 2.4 mm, 7.44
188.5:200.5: 1.0 mm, 7.35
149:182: 2.2 mm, 7.54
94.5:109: 0.2 mm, 8.01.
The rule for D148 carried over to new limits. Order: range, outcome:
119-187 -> 7.46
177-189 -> 7.42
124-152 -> 7.3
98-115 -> 7.86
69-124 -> 7.94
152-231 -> 7.55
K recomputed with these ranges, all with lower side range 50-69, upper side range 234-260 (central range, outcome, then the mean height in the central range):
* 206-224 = 0.93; 7.55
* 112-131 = 0.81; 7.61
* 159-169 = 0.40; 7.63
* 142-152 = 1.03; 7.13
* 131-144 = 1.01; 7.33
